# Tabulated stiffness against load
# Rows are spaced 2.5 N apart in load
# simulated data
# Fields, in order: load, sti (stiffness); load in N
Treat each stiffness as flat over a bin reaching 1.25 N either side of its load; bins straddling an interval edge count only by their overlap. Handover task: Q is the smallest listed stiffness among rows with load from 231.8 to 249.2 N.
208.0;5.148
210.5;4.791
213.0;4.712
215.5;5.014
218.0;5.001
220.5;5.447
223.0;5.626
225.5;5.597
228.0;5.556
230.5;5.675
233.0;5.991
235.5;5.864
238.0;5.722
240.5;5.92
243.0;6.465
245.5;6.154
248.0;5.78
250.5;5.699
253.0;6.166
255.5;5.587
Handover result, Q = 5.722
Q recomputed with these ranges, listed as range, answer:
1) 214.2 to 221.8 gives 5.001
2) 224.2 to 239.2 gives 5.556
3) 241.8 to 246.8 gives 6.154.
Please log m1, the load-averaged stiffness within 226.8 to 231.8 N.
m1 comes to 5.62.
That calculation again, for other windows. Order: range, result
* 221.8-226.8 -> 5.61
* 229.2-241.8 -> 5.84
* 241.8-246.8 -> 6.3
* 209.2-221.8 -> 5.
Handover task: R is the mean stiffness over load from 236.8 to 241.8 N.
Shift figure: 5.83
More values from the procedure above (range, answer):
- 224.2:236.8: 5.74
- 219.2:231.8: 5.58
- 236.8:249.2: 6.01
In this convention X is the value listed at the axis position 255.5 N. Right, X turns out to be 5.587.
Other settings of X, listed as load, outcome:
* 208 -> 5.148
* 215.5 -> 5.014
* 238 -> 5.722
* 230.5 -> 5.675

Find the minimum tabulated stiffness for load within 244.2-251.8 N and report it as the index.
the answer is 5.699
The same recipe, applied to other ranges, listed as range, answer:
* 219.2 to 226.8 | 5.447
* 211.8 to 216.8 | 4.712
